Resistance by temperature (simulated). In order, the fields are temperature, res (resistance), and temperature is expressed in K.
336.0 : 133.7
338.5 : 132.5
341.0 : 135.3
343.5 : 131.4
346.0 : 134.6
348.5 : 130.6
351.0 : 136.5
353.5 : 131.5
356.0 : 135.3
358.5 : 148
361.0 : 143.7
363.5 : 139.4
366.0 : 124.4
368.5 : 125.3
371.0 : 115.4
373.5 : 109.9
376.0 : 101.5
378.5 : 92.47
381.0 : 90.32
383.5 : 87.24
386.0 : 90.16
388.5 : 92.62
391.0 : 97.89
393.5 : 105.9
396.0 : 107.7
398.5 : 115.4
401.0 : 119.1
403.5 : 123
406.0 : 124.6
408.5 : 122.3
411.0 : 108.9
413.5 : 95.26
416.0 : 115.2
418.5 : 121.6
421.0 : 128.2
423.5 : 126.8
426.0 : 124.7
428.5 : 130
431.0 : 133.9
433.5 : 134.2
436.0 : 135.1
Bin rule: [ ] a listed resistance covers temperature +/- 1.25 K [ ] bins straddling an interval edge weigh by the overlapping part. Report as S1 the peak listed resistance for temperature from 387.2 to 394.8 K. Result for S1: 105.9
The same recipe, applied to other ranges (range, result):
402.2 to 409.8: 124.6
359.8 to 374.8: 143.7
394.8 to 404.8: 123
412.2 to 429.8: 130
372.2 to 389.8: 109.9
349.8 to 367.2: 148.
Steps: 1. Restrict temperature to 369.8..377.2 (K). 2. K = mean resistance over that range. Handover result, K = 109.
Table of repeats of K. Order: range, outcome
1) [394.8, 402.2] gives 114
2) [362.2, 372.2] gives 126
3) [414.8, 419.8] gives 119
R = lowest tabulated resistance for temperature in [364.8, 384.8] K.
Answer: 87.24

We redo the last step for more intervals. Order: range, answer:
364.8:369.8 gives 124.4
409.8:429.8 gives 95.26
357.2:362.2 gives 143.7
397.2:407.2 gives 115.4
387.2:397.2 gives 92.62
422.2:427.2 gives 124.7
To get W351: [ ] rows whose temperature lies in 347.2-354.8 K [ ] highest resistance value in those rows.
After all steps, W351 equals 136.5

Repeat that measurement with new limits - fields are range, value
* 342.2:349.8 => 134.6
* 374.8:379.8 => 101.5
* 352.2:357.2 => 135.3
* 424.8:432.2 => 133.9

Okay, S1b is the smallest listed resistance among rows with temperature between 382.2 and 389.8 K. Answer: 87.24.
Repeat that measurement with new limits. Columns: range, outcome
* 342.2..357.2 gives 130.6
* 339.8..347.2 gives 131.4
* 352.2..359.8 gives 131.5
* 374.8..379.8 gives 92.47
